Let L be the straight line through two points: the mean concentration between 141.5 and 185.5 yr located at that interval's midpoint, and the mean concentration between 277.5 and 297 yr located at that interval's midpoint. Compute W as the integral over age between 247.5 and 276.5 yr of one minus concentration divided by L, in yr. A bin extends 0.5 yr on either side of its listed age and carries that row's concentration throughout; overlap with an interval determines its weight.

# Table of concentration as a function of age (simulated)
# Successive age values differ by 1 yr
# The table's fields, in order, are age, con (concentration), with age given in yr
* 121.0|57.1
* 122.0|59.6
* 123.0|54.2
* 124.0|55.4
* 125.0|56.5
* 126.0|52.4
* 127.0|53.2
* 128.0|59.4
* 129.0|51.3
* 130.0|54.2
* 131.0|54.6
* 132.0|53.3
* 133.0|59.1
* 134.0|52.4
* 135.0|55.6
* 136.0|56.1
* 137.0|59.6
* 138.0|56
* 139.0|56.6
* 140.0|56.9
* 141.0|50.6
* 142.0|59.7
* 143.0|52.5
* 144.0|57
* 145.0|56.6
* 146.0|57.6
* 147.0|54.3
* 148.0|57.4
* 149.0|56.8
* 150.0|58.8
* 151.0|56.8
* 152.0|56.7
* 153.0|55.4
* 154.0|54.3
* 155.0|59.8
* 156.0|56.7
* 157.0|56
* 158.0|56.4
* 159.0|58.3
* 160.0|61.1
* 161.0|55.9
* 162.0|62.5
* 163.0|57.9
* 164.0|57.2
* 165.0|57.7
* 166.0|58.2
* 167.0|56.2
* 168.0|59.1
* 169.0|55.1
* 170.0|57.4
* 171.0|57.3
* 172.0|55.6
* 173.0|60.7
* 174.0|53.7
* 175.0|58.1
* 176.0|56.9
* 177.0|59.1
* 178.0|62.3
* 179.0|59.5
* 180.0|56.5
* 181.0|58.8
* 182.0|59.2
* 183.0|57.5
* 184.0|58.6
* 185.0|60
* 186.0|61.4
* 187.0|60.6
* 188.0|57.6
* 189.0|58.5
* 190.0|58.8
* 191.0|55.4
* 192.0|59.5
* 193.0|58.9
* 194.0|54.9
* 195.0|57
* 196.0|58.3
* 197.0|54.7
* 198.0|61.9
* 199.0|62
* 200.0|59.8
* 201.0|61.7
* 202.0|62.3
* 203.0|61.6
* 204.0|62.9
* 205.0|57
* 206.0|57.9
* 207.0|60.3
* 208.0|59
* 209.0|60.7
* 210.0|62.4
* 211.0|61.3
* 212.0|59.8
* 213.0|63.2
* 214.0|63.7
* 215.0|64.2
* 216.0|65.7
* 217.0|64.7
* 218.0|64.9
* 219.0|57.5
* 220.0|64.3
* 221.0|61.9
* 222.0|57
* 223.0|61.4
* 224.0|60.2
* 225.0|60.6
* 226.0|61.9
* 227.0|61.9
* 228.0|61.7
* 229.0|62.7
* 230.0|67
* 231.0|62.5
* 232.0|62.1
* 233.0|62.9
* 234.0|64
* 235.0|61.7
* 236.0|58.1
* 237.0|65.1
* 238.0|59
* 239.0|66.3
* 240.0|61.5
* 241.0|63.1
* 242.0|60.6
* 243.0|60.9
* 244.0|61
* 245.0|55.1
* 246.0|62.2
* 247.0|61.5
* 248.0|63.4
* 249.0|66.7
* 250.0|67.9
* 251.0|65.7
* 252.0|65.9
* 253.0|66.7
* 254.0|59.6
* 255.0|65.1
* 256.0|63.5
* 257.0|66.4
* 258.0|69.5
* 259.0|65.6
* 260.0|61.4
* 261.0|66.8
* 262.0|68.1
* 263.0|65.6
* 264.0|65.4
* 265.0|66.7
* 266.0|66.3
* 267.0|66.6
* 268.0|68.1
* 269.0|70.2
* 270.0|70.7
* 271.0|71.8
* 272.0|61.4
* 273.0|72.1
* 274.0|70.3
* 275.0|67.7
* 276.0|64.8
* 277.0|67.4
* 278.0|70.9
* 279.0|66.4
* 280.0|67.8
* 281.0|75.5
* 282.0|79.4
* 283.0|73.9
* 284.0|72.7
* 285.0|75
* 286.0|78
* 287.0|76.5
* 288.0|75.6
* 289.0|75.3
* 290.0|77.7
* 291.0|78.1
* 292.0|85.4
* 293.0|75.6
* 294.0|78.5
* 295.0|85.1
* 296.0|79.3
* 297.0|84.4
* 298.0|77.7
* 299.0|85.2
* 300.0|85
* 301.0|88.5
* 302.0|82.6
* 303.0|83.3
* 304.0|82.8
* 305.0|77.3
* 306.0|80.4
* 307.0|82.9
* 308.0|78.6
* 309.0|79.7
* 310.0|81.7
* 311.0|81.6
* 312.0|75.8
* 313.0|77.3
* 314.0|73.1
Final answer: 2.4 yr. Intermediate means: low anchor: 57.6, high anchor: 76.4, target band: 66.6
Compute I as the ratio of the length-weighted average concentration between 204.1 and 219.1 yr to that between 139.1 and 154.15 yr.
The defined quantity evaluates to 1.1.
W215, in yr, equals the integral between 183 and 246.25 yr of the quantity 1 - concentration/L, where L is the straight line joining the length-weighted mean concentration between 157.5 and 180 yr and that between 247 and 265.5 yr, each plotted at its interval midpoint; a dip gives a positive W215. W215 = 1.1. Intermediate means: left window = 58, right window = 65.4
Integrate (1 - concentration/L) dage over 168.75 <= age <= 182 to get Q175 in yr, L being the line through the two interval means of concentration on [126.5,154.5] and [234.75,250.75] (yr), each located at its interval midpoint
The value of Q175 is 0.0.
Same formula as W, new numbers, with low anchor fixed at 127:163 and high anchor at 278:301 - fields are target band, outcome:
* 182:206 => 1.7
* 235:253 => 2.1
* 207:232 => 2.0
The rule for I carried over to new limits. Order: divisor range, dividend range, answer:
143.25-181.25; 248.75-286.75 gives 1.19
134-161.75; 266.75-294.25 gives 1.28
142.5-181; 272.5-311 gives 1.35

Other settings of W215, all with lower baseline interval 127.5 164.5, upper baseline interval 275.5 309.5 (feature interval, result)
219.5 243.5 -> 2.42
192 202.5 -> 0.79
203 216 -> 0.90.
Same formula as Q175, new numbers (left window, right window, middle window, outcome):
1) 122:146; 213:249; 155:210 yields 0.2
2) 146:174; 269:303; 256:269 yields 1.1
